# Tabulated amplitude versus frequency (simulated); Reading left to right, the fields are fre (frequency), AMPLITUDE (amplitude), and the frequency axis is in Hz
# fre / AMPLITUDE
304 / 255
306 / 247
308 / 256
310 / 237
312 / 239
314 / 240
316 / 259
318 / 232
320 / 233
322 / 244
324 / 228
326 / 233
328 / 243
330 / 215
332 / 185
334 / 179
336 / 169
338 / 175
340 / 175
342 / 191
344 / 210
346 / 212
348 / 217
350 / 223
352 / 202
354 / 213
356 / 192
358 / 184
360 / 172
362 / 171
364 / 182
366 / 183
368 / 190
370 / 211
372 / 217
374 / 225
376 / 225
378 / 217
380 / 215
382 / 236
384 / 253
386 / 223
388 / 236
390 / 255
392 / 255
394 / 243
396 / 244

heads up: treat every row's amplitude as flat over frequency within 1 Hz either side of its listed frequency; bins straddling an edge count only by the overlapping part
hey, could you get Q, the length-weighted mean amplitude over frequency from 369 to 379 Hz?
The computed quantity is 219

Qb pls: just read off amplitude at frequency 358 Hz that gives 184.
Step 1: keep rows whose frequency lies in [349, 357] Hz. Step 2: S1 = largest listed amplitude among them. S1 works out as 223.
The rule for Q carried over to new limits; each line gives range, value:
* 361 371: 187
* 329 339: 185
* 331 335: 182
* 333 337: 174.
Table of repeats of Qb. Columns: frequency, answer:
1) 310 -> 237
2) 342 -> 191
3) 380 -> 215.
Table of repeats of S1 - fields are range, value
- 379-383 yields 236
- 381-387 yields 253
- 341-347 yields 212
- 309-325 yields 259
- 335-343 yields 191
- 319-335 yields 244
